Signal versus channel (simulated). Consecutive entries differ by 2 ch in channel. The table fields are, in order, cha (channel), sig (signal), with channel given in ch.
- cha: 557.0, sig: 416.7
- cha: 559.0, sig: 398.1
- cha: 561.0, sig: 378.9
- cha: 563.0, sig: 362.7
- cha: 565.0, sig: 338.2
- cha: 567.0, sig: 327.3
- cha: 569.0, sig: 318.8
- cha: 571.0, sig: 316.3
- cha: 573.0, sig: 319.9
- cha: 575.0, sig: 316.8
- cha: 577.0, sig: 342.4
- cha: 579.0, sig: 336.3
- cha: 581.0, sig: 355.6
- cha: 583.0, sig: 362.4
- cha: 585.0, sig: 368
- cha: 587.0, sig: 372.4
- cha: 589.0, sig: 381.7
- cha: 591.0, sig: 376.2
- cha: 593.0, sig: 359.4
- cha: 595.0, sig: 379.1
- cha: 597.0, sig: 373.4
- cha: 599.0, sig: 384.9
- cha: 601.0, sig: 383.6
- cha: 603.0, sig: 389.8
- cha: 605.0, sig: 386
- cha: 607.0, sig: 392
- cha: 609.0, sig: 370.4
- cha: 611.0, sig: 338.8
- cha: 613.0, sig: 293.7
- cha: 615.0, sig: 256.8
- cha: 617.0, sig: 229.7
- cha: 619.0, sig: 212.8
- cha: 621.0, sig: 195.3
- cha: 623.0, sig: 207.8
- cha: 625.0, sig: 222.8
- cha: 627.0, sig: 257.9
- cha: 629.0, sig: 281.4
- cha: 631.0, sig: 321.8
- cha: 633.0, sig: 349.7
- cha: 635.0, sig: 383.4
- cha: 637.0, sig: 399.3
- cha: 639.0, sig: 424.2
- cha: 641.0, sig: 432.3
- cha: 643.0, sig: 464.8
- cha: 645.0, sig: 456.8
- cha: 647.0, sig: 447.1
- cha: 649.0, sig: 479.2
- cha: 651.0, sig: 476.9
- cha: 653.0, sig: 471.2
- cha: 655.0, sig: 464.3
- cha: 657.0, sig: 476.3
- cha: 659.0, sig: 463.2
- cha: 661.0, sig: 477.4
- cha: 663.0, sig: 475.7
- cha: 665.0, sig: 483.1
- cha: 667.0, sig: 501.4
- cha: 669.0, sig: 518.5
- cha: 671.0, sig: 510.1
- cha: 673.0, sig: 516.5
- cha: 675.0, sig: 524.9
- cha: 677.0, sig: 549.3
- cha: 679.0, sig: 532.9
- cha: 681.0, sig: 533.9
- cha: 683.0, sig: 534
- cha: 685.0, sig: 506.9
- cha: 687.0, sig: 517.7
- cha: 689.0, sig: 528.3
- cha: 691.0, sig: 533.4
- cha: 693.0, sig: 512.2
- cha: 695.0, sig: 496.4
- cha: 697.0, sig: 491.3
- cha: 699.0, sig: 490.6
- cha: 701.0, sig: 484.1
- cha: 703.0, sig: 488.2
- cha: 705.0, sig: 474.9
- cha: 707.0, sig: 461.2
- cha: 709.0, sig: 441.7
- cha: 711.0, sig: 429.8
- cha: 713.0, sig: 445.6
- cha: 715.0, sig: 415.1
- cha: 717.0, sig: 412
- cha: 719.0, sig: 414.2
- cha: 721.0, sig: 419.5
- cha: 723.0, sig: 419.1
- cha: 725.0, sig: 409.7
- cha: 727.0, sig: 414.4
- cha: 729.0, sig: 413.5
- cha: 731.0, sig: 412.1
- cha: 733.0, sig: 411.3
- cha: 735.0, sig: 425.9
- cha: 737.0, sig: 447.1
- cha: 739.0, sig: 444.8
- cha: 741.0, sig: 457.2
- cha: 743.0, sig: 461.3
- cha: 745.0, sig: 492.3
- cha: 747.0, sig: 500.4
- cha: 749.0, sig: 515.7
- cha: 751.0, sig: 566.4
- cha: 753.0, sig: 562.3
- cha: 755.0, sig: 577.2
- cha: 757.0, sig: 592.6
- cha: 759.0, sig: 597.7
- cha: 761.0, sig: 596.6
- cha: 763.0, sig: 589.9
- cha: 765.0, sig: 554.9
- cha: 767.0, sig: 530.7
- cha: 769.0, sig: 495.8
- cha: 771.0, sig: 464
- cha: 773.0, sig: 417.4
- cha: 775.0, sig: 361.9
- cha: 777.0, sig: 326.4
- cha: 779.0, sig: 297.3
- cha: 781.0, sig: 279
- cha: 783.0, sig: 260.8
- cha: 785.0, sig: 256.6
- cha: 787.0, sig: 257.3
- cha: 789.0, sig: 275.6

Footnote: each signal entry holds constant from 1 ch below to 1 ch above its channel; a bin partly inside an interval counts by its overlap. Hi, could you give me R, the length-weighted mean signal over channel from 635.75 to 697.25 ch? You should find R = 490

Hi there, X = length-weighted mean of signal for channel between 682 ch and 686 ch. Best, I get 520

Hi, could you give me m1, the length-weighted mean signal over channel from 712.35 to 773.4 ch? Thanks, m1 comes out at 481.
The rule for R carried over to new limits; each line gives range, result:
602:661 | 366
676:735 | 468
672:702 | 517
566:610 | 360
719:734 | 414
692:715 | 472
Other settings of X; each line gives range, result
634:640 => 402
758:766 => 585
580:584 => 359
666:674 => 512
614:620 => 233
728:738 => 422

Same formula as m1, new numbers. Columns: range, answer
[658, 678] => 502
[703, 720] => 440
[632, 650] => 426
